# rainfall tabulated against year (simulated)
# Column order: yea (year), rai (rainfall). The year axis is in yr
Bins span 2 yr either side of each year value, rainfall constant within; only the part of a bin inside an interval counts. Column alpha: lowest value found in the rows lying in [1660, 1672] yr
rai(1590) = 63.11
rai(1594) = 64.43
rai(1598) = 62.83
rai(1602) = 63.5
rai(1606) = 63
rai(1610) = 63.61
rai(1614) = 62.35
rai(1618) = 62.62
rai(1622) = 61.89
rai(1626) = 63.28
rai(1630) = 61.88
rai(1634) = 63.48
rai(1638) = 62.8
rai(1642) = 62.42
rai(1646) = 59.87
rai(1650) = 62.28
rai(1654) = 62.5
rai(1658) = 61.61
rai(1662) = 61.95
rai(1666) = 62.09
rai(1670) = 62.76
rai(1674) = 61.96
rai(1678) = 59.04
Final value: 61.95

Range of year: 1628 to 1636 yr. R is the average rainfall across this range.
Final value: 62.7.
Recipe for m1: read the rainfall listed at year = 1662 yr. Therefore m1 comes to 61.95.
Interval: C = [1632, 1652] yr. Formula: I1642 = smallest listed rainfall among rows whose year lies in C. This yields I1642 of 59.87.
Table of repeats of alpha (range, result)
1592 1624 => 61.89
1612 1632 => 61.88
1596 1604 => 62.83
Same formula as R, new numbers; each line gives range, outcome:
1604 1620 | 62.9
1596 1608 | 63.1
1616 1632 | 62.4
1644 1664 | 61.6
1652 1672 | 62.2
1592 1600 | 63.6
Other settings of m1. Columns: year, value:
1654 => 62.5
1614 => 62.35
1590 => 63.11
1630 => 61.88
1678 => 59.04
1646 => 59.87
